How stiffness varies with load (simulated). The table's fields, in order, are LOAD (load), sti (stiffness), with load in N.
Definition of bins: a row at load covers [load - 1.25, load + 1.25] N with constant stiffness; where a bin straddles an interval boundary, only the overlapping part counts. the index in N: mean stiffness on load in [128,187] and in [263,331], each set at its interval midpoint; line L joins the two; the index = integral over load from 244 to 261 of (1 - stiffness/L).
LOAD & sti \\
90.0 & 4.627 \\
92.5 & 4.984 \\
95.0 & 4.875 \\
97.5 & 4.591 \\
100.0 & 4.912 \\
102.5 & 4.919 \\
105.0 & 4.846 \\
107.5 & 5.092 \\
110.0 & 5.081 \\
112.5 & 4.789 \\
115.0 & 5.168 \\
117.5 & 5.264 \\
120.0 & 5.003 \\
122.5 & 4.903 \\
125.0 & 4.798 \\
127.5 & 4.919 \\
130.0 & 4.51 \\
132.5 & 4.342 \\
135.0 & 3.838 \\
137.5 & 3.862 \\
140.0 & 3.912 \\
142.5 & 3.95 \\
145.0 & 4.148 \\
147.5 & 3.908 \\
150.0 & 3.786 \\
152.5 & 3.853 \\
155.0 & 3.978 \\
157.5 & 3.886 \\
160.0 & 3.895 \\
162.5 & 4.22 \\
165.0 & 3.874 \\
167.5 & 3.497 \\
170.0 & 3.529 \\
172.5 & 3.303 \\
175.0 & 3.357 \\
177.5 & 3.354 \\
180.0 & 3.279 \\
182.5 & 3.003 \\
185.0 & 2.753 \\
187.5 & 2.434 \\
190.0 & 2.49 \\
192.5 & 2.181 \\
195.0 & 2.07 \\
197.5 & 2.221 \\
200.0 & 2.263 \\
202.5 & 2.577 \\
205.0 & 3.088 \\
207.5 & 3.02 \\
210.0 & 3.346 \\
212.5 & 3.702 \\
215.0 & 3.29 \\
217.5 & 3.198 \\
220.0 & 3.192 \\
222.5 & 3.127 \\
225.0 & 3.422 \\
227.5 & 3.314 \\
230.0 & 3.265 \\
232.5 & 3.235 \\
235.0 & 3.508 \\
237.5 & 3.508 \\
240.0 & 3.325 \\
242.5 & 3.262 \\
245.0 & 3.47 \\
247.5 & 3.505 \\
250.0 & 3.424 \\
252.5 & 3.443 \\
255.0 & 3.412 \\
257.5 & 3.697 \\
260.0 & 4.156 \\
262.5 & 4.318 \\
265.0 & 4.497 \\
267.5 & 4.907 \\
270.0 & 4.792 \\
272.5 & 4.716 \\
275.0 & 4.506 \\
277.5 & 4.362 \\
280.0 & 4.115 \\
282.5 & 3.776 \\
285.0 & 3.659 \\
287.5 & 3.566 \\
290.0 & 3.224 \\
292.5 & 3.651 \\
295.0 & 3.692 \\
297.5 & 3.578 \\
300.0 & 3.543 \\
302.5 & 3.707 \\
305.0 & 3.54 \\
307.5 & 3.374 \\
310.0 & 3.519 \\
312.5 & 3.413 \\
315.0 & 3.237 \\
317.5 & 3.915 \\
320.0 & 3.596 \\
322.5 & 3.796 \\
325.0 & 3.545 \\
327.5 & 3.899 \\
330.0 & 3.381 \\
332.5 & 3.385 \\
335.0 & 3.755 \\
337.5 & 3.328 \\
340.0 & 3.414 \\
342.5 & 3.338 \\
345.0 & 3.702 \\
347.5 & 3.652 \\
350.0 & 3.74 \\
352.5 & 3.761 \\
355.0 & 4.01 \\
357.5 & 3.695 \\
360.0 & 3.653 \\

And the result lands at 1.02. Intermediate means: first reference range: 3.74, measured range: 3.58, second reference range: 3.84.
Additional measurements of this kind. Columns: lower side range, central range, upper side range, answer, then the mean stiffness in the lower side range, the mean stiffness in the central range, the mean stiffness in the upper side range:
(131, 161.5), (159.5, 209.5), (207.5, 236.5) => 8.68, 3.95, 3.01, 3.32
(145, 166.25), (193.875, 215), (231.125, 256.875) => 4.77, 3.94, 2.82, 3.42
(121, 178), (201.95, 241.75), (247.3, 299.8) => 7.03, 4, 3.27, 3.95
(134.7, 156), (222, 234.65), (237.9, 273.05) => 1.96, 3.92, 3.3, 3.9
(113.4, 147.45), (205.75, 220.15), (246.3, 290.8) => 3.13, 4.49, 3.29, 4.01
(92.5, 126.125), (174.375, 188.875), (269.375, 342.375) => 4.78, 4.94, 3.01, 3.71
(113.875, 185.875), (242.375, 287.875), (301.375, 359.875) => -3.16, 4.01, 4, 3.6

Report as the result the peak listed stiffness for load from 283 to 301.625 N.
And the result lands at 3.692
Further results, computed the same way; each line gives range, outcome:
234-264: 4.318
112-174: 5.264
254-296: 4.907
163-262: 4.156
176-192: 3.354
